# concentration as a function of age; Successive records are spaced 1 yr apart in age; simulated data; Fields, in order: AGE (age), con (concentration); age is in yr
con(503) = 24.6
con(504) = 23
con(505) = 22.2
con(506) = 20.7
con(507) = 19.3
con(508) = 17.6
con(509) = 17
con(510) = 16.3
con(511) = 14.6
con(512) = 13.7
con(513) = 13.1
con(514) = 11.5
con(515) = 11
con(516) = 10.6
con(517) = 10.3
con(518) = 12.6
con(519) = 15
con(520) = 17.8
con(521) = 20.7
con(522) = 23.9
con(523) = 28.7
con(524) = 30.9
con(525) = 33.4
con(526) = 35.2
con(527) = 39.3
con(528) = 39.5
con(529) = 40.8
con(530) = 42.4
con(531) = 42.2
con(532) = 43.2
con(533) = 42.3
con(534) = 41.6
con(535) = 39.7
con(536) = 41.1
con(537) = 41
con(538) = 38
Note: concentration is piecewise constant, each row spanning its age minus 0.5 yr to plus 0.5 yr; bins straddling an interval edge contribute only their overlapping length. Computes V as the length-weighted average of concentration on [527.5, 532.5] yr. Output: 41.6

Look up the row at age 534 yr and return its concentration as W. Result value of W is 41.6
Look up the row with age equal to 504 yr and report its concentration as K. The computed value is 23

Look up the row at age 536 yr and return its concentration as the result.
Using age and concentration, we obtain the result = 41.1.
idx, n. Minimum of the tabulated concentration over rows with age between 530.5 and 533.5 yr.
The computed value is 42.2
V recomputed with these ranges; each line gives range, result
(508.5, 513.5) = 14.9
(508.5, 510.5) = 16.6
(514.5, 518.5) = 11.1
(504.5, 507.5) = 20.7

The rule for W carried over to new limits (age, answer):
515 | 11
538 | 38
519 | 15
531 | 42.2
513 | 13.1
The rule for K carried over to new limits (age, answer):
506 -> 20.7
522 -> 23.9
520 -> 17.8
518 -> 12.6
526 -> 35.2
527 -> 39.3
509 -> 17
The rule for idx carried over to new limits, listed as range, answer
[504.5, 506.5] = 20.7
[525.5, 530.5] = 35.2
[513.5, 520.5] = 10.3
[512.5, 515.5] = 11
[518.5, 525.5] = 15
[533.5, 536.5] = 39.7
